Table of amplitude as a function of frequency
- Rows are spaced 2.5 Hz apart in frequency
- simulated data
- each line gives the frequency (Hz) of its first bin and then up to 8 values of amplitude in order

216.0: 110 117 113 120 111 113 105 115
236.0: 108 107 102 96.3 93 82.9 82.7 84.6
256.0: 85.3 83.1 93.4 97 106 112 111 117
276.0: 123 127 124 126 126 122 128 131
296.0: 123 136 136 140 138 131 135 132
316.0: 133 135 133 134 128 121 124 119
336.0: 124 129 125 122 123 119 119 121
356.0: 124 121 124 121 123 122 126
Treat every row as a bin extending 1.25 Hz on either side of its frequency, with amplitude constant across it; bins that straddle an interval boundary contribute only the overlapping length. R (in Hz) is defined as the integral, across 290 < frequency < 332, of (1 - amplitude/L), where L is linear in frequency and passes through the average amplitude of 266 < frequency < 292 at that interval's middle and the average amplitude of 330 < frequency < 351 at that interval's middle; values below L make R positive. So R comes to -3.4 Hz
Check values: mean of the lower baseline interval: 121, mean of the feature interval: 132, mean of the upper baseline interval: 123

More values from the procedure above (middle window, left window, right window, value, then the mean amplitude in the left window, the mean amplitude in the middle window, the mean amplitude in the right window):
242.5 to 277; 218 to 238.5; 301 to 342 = 6.1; 112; 97.5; 130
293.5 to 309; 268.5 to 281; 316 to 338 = -1.3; 119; 134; 128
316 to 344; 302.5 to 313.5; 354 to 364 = 0.6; 135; 127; 122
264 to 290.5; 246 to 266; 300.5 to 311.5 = -2.5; 88.6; 119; 136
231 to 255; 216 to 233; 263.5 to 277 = 3.3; 113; 97.1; 112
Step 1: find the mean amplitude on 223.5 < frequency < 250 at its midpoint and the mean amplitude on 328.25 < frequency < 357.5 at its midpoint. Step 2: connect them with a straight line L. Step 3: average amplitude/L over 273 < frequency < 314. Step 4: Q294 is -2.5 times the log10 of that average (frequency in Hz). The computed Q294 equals -0.14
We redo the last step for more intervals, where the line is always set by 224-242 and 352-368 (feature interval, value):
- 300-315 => -0.16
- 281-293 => -0.10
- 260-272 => 0.09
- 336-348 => -0.03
